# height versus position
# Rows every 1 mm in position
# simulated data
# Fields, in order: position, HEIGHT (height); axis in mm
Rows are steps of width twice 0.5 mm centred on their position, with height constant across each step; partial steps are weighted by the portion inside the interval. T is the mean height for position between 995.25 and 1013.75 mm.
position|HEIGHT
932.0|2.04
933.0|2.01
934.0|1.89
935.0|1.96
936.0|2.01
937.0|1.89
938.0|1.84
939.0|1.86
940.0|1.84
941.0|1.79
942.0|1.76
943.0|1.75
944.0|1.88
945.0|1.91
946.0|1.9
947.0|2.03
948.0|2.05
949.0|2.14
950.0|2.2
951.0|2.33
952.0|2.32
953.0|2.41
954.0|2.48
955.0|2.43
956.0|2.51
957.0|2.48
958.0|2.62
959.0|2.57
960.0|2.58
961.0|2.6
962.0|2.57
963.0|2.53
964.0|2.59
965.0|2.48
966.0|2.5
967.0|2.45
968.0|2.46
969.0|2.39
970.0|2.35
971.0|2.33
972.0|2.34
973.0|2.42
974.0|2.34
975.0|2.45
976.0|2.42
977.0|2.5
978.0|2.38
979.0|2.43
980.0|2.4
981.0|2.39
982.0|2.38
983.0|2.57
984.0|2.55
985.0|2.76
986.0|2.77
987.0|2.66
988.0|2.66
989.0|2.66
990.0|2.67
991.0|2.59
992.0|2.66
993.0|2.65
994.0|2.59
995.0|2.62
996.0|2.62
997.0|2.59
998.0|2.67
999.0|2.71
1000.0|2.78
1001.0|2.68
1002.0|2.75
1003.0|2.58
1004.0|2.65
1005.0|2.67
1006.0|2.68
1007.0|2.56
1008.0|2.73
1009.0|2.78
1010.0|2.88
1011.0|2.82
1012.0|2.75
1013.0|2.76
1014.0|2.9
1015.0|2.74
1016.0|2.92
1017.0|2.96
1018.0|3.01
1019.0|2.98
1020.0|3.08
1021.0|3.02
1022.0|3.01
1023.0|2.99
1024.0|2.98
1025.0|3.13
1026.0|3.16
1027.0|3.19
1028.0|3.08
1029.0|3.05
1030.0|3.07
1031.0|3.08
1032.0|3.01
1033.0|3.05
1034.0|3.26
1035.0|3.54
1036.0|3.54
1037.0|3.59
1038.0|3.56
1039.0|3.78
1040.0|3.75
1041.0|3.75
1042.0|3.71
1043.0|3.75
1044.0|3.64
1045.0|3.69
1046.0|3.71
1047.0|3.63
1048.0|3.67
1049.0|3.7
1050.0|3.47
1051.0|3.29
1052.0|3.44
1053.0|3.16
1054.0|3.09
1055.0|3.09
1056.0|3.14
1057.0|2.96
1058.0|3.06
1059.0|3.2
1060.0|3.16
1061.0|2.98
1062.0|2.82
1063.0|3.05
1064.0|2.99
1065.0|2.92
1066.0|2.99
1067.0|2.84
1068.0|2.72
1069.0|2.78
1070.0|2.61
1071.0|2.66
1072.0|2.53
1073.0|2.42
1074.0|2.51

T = 2.7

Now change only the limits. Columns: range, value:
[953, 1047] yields 2.82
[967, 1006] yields 2.56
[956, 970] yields 2.52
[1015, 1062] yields 3.27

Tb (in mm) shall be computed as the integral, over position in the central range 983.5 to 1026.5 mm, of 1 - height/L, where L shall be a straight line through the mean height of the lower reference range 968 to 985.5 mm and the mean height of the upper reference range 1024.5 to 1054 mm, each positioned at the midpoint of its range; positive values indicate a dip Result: 1.5 mm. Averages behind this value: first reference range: 2.44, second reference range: 3.42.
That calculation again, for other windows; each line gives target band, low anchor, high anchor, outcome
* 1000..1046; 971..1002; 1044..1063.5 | -2.05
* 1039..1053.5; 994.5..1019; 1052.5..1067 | -3.14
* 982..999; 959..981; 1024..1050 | 0.71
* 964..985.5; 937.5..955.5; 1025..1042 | 0.20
